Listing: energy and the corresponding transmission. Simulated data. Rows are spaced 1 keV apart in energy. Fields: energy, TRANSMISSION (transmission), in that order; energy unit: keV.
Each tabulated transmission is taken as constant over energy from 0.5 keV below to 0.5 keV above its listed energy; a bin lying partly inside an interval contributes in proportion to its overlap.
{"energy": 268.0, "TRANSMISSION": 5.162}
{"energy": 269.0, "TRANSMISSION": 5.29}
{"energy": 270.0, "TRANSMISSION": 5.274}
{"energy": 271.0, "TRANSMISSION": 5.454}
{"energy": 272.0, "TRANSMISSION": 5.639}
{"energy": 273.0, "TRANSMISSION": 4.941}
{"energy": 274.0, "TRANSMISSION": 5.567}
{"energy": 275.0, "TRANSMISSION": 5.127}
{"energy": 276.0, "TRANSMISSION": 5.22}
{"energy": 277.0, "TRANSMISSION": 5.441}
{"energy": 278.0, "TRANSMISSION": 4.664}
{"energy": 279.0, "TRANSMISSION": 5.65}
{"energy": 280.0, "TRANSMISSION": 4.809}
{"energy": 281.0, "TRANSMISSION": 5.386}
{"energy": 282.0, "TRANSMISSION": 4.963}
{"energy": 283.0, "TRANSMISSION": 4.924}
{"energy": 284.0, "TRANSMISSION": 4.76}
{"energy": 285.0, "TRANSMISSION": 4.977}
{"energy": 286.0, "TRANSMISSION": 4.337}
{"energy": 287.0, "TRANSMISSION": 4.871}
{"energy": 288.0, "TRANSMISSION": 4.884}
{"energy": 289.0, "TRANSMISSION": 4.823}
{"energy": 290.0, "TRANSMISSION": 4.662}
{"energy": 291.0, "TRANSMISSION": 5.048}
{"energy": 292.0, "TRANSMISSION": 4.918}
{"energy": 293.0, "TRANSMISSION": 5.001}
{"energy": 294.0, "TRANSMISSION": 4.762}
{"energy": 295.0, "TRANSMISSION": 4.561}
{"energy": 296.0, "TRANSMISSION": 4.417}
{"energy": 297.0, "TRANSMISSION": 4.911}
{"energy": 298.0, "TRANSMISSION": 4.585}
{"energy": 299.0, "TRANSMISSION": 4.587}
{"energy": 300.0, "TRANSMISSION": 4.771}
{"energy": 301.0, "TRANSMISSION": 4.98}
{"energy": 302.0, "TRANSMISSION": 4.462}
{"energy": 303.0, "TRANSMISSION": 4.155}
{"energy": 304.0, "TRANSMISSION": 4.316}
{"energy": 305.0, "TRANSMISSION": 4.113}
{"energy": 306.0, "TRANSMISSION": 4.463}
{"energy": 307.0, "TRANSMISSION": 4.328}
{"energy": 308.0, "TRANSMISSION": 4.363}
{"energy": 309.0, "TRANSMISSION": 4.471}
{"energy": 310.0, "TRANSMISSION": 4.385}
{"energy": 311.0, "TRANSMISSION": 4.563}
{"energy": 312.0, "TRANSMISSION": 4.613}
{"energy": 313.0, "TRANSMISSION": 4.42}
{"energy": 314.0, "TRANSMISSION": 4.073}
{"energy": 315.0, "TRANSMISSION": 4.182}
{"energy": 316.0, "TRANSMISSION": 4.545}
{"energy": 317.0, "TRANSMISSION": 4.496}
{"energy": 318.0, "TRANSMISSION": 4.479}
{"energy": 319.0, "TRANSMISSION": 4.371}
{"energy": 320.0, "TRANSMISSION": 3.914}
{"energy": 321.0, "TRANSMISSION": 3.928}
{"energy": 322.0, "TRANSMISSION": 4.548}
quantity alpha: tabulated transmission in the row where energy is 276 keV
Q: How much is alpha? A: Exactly 5.22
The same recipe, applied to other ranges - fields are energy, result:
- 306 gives 4.463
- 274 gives 5.567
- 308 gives 4.363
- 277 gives 5.441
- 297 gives 4.911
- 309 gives 4.471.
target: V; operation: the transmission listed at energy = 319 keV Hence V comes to 4.371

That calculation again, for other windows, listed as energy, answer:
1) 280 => 4.809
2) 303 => 4.155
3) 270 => 5.274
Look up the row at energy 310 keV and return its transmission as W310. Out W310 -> 4.385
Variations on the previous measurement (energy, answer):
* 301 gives 4.98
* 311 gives 4.563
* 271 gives 5.454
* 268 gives 5.162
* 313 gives 4.42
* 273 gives 4.941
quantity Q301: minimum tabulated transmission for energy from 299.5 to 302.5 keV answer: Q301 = 4.462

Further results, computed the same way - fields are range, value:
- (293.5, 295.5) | 4.561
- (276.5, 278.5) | 4.664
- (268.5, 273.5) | 4.941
